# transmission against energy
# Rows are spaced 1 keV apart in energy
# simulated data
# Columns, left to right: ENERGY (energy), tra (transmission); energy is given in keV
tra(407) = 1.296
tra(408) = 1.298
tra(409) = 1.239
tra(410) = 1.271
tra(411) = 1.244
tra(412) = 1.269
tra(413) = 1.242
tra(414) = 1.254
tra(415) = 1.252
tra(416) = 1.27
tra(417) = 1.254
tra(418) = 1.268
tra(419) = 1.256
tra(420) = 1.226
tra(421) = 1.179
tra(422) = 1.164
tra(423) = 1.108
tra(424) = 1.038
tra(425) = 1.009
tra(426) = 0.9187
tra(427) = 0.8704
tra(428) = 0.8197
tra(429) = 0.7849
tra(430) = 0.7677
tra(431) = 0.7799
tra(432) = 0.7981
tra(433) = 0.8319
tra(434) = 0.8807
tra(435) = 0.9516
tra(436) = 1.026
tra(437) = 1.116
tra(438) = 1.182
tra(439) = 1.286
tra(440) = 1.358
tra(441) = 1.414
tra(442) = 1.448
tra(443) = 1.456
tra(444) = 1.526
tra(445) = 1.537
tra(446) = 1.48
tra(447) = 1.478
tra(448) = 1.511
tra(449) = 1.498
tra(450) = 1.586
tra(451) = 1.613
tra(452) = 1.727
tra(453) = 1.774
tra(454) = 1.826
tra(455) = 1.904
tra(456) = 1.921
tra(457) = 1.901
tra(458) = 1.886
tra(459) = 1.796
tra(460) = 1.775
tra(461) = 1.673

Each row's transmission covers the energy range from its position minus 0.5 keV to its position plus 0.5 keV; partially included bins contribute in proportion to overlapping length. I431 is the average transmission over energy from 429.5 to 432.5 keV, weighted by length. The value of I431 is 0.782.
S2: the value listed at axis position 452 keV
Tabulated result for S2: 1.727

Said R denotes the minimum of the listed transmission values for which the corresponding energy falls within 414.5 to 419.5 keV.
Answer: 1.252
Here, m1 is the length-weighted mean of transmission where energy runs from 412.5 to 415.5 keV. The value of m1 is 1.25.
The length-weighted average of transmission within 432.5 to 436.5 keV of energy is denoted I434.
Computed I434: 0.923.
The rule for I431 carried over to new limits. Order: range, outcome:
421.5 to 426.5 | 1.05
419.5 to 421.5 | 1.2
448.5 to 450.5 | 1.54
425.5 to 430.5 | 0.832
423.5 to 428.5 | 0.931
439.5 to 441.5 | 1.39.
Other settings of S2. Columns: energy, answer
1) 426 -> 0.9187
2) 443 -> 1.456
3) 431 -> 0.7799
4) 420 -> 1.226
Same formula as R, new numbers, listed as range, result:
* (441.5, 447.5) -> 1.448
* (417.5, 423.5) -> 1.108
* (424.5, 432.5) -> 0.7677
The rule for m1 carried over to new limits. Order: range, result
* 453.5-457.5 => 1.89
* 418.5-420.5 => 1.24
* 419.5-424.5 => 1.14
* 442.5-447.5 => 1.5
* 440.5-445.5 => 1.48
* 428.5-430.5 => 0.776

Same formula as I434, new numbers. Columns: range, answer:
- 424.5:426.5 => 0.964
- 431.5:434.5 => 0.837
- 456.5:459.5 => 1.86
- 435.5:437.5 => 1.07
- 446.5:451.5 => 1.54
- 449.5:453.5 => 1.68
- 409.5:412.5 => 1.26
